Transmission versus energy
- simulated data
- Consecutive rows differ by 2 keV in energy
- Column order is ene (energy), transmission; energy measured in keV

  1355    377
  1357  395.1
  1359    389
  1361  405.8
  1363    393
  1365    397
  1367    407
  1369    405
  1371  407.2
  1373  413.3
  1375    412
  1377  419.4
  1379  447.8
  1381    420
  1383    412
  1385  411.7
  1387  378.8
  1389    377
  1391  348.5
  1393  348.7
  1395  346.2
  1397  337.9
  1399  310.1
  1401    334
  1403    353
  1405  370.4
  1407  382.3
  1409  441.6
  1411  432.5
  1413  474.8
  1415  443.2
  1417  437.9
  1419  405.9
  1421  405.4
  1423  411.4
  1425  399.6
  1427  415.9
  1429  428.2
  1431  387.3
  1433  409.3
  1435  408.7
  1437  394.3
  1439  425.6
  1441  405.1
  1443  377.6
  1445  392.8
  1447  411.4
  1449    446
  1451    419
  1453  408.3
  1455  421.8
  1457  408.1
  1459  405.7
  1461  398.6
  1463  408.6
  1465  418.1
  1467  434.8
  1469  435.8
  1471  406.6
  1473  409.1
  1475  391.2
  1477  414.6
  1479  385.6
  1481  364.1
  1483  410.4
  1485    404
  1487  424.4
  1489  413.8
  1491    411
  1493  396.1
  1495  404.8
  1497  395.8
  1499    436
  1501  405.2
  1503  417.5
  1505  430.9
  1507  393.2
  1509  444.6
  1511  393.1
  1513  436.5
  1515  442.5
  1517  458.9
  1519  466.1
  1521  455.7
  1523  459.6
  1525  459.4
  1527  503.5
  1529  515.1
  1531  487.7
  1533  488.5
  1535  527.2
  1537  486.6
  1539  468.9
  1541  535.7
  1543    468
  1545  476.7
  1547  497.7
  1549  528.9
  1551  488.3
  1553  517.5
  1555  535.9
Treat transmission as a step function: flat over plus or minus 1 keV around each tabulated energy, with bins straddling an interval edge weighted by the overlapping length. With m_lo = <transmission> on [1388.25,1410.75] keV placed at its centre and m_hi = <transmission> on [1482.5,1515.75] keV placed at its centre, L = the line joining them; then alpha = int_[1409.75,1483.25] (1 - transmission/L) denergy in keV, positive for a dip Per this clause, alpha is -5.0 keV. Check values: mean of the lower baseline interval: 361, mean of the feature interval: 412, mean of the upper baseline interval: 415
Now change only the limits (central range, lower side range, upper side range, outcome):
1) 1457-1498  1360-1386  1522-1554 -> 5.1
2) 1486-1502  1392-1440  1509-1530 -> 1.2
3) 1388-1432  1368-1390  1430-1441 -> 1.8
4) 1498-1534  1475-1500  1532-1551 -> 0.3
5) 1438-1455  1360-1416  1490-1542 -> 0.3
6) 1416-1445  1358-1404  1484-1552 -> 0.2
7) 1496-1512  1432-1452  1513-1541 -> 1.6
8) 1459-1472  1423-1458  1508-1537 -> 0.3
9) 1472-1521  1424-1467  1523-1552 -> 4.4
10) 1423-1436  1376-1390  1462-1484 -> 0.0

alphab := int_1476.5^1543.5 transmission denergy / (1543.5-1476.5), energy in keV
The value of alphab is 441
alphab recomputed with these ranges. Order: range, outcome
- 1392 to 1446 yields 396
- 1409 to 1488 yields 413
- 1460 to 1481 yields 408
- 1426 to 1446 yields 404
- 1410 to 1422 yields 433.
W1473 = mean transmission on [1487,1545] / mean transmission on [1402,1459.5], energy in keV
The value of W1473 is 1.1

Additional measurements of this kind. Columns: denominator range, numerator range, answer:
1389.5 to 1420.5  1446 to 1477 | 1.08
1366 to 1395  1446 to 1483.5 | 1.03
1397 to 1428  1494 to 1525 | 1.08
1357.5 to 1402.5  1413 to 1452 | 1.07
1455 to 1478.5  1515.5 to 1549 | 1.18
